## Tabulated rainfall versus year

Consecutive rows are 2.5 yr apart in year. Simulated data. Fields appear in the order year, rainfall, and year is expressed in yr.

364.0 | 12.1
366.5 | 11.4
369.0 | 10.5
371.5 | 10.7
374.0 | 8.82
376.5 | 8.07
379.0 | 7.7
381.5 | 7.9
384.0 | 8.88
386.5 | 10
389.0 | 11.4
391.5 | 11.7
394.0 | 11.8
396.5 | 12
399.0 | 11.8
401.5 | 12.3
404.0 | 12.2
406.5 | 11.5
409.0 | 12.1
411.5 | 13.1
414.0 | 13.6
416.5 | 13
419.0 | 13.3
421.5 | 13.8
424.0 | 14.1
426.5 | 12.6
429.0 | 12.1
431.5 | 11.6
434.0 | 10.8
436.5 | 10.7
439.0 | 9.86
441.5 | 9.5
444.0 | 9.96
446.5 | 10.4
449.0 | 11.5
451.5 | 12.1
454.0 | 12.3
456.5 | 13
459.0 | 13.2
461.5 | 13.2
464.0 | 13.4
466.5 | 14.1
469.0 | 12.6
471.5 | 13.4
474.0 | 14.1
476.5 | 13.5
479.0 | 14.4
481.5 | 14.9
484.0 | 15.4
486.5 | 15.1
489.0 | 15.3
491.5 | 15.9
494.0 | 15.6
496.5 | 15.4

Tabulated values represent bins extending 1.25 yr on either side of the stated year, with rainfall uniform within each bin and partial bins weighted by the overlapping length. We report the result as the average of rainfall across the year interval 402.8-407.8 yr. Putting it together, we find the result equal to 11.8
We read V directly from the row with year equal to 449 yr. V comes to 11.5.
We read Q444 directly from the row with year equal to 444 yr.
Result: 9.96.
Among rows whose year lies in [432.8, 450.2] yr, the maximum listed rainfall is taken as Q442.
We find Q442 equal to 11.5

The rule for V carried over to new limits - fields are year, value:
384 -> 8.88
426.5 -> 12.6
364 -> 12.1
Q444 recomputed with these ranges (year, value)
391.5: 11.7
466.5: 14.1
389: 11.4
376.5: 8.07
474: 14.1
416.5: 13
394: 11.8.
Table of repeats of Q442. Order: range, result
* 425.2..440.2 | 12.6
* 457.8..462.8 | 13.2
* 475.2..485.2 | 15.4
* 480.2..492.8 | 15.9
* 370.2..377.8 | 10.7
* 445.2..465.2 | 13.4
